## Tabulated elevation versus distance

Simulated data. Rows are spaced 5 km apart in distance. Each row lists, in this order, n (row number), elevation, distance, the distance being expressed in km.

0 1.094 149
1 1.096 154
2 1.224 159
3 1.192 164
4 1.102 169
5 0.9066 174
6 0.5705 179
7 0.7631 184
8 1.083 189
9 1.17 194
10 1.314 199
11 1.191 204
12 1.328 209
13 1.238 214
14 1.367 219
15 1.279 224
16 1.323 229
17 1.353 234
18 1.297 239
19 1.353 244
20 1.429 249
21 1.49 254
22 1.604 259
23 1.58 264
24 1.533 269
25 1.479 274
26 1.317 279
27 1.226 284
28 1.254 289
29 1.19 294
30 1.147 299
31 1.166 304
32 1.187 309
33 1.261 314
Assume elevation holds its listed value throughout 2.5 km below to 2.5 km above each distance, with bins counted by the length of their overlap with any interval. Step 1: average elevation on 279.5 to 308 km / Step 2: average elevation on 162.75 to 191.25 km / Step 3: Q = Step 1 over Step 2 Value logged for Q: 1.3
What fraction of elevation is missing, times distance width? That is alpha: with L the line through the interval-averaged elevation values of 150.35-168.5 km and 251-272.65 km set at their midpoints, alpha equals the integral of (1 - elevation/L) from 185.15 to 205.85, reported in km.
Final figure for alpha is 2.1 km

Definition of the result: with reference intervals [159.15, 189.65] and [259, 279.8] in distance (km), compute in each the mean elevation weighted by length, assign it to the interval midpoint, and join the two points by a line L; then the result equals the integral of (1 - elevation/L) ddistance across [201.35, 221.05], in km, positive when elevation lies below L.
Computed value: -1.9 km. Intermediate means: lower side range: 0.949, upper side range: 1.51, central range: 1.28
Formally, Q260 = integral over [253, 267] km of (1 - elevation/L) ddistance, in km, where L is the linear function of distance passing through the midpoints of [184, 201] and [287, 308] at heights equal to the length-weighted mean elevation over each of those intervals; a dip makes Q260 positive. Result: -4.8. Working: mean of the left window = 1.12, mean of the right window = 1.19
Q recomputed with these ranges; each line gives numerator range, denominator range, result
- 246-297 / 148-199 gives 1.36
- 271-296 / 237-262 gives 0.90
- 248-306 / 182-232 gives 1.13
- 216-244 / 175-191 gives 1.64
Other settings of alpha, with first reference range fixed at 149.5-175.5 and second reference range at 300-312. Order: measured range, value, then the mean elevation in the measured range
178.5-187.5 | 3.1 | 0.734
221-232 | -1.6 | 1.31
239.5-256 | -3.7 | 1.41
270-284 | -2.6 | 1.38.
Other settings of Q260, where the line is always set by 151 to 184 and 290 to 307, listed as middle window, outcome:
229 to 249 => -4.6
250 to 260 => -3.6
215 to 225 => -2.3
